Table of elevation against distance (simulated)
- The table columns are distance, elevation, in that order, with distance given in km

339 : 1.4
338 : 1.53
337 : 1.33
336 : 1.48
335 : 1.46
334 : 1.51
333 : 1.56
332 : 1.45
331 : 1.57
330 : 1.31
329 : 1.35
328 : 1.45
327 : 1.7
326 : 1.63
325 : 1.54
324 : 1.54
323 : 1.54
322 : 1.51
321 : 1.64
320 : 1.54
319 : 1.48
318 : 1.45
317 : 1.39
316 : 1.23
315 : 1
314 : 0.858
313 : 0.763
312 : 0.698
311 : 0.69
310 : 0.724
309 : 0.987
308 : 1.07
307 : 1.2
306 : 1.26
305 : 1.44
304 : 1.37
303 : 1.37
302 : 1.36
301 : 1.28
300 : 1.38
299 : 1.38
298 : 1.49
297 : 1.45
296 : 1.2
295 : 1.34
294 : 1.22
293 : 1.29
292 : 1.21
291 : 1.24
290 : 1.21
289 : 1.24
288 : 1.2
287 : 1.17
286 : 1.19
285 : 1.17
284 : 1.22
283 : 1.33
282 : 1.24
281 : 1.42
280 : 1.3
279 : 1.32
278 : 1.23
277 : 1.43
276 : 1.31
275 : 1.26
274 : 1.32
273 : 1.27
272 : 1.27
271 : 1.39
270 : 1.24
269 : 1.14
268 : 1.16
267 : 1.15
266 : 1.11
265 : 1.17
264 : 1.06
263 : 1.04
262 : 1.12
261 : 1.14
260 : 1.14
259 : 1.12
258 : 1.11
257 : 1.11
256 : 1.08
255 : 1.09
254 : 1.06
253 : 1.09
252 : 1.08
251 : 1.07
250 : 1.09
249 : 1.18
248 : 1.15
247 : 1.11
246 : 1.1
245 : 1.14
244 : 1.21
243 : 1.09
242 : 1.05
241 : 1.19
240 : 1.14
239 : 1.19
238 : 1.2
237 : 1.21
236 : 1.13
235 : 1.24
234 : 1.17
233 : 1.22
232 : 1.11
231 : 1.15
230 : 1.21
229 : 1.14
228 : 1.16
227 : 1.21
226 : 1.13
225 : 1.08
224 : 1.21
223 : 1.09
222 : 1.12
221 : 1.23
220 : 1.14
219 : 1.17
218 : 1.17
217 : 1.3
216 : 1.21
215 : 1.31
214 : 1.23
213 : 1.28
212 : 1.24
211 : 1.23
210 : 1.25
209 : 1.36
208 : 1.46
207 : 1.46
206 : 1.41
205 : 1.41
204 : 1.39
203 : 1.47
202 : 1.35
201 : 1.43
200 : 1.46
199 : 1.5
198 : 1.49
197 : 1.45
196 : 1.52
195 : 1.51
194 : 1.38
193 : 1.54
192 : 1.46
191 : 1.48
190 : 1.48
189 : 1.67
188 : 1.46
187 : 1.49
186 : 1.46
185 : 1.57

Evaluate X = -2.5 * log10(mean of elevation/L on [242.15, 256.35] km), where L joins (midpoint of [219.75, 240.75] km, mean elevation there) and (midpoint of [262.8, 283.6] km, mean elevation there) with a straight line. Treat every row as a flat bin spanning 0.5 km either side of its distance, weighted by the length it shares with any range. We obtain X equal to 0.09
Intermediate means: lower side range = 1.17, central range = 1.11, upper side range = 1.25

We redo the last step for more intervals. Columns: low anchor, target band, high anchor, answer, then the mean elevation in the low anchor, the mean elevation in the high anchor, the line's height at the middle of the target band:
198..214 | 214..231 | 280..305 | 0.156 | 1.38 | 1.29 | 1.36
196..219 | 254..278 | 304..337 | 0.132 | 1.36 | 1.31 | 1.33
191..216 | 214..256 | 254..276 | 0.111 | 1.4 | 1.17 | 1.28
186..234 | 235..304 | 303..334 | 0.088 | 1.32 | 1.3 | 1.31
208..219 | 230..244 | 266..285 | 0.091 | 1.26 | 1.27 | 1.27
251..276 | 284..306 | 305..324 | -0.104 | 1.16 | 1.19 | 1.17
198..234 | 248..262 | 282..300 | 0.148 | 1.27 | 1.27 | 1.27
